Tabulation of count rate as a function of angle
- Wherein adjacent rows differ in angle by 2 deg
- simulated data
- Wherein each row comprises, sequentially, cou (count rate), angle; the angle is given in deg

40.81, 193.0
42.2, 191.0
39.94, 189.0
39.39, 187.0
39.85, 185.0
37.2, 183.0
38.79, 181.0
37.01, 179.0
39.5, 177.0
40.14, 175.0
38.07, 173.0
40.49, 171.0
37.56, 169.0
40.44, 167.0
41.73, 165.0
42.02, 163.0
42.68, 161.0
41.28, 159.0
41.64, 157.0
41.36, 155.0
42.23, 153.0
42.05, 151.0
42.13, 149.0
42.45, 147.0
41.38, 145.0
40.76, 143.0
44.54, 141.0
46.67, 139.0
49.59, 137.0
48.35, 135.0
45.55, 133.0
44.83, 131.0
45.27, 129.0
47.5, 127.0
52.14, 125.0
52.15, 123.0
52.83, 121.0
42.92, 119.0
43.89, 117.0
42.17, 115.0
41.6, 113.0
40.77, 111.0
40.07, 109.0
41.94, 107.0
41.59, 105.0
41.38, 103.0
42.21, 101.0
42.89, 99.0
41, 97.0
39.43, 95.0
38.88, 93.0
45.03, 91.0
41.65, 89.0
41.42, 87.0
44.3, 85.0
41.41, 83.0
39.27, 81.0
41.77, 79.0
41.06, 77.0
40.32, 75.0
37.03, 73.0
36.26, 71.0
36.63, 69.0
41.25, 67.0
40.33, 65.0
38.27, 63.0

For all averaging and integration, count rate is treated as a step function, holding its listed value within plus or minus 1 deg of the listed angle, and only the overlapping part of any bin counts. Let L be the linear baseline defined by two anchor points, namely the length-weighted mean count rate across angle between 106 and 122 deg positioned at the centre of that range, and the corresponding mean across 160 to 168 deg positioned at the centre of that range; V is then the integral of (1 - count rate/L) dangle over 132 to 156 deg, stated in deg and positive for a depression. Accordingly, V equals -0.9 deg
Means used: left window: 43.3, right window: 41.7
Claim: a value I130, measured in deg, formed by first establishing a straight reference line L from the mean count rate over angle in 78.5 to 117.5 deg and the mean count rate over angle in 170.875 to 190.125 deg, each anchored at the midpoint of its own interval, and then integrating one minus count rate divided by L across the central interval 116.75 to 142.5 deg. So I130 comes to -4.3 deg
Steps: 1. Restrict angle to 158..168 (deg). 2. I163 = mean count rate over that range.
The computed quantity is 41.6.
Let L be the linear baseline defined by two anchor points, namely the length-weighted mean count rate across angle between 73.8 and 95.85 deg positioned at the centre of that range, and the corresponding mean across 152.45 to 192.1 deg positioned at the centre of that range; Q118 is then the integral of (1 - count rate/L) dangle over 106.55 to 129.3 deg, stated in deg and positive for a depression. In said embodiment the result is -2.5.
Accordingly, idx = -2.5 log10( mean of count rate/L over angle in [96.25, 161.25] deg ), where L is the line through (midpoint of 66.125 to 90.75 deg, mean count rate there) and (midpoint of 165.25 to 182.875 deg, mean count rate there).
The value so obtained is -0.11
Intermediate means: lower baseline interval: 40.3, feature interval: 44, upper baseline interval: 39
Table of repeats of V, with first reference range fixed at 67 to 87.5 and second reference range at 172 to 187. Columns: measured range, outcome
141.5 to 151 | -0.67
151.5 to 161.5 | -0.72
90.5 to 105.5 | -0.65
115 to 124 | -1.79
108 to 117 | -0.44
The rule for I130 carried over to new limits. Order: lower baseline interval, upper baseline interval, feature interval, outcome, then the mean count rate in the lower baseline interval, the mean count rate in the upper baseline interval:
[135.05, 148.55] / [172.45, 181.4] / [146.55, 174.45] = 0.2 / 44.4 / 38.7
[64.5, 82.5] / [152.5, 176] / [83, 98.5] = -0.8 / 39.4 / 40.8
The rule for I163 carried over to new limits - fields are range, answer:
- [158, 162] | 42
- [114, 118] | 43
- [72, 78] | 39.5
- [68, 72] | 36.4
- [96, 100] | 41.9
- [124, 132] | 47.4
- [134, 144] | 46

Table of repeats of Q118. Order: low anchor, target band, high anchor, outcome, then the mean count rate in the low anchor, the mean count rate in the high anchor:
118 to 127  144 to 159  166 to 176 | 0.6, 49.7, 39.3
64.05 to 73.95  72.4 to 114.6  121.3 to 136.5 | 1.0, 38.3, 48.2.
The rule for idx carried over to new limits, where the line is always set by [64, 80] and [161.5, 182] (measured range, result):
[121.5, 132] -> -0.225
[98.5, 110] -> -0.059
